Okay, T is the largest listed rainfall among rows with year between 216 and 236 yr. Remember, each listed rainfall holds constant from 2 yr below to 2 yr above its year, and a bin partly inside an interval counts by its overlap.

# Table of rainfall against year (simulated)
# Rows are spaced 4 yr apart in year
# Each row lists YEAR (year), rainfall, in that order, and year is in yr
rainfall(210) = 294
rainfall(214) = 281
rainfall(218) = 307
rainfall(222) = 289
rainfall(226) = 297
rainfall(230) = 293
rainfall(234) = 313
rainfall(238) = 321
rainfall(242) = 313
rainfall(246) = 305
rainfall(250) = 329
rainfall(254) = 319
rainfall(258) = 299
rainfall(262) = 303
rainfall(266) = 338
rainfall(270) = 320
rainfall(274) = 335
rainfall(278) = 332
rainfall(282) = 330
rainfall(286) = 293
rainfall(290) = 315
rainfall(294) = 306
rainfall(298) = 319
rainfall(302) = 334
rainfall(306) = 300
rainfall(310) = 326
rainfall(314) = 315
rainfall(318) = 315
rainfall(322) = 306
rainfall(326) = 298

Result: 313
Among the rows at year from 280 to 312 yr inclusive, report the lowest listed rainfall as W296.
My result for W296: 293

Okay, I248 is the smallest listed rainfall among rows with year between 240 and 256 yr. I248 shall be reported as 305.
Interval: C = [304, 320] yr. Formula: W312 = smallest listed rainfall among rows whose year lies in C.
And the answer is 300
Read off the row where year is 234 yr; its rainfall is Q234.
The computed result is 313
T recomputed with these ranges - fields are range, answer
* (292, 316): 334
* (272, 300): 335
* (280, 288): 330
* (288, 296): 315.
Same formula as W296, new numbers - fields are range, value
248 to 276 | 299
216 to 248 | 289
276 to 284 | 330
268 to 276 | 320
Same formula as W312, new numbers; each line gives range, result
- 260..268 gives 303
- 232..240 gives 313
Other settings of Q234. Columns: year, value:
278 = 332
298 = 319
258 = 299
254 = 319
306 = 300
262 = 303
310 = 326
